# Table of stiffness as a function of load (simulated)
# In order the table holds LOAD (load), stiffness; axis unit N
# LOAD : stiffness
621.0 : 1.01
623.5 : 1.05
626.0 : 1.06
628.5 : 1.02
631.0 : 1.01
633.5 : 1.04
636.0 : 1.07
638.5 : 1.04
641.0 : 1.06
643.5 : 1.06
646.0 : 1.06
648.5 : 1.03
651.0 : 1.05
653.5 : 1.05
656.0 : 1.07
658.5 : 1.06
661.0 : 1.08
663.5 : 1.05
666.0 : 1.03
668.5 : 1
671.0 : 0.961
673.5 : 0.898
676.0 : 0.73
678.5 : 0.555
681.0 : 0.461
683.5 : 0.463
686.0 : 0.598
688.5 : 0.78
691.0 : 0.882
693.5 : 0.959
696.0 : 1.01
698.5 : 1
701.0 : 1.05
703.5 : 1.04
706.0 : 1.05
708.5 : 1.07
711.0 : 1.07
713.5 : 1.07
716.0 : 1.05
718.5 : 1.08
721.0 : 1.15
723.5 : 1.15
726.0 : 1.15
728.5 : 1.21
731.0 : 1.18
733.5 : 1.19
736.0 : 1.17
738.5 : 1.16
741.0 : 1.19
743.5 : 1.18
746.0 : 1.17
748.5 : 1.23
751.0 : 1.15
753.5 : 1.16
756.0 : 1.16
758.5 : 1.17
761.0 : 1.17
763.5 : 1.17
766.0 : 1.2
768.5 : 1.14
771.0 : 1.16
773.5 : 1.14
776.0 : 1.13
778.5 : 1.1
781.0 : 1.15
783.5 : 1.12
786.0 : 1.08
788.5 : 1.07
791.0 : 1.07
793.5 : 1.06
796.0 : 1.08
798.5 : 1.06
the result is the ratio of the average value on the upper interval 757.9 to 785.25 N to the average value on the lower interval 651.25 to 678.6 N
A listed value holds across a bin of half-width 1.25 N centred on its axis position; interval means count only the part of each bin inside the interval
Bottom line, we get 1.2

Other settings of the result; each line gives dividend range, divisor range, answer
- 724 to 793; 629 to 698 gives 1.24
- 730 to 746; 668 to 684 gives 1.63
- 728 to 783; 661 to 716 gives 1.30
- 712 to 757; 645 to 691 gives 1.31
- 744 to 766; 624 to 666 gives 1.12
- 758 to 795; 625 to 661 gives 1.07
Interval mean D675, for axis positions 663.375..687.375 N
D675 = 0.762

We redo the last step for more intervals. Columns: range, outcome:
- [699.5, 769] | 1.14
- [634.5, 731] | 0.98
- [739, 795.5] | 1.14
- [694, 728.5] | 1.07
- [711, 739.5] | 1.14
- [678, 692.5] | 0.632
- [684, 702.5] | 0.881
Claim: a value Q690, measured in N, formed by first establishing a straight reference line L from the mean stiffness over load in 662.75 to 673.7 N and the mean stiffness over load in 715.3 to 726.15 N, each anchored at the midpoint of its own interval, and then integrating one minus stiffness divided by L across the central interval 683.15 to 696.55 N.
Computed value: 3.3 N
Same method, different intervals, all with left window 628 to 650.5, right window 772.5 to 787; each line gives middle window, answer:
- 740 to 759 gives -1.2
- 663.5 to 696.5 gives 8.3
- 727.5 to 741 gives -1.1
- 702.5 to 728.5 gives -0.2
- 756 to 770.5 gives -0.7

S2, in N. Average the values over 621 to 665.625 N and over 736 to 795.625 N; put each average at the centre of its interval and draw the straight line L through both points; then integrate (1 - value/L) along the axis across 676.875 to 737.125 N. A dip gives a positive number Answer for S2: 7.0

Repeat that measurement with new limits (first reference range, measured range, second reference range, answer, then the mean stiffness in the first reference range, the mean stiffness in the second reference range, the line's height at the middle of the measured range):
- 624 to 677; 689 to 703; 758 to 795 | 1.2 N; 1.02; 1.13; 1.06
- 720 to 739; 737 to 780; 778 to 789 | -1.0 N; 1.17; 1.11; 1.14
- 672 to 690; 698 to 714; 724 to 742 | -2.7 N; 0.649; 1.18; 0.903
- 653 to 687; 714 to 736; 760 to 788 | -3.0 N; 0.855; 1.14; 1.01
